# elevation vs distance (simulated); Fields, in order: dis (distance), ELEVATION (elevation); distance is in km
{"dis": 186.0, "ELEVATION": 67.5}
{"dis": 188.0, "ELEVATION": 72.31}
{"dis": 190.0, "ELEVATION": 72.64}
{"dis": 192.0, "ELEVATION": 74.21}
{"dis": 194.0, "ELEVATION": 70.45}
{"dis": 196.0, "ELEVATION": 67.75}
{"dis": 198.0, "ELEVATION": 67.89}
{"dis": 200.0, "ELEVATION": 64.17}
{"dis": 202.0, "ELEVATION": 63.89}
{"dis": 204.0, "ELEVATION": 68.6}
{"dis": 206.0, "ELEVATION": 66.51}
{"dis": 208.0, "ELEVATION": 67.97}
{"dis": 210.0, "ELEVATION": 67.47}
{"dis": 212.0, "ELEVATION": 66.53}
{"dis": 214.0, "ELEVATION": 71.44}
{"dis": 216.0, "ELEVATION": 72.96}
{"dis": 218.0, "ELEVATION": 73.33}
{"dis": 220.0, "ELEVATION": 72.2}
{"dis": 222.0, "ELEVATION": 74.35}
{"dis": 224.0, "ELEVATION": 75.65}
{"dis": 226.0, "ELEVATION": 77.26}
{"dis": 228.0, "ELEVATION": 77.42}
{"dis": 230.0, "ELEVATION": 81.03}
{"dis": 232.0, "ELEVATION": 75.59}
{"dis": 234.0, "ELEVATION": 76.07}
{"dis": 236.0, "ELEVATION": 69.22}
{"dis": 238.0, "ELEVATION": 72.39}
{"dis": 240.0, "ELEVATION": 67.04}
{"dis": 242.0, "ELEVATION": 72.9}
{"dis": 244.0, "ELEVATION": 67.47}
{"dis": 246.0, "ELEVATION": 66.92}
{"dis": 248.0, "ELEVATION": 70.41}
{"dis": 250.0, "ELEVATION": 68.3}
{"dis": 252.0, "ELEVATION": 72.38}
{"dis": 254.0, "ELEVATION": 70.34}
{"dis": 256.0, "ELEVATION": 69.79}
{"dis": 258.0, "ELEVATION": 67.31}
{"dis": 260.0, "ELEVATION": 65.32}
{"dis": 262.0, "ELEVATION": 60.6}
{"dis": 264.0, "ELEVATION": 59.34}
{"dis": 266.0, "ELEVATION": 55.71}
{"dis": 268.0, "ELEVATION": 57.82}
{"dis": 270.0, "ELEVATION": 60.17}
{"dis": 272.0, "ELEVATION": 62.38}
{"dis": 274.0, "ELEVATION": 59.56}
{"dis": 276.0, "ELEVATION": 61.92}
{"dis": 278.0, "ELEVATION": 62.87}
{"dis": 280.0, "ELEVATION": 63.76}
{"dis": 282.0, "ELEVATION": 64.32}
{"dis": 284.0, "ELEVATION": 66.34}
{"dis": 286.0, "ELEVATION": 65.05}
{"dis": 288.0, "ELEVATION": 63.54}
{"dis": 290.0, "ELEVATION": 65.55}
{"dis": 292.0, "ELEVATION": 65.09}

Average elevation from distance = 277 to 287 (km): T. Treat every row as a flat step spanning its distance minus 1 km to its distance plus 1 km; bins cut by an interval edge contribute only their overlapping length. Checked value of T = 64.5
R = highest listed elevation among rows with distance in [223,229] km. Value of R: 77.42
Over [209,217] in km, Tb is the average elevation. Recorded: 69.6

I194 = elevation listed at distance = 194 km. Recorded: 70.45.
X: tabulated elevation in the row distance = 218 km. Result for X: 73.33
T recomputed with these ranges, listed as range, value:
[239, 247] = 68.6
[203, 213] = 67.4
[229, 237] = 75.5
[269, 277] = 61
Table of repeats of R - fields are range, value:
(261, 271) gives 60.6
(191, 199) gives 74.21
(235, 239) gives 72.39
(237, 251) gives 72.9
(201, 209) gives 68.6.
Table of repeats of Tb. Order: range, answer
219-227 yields 74.9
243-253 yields 69.1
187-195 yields 72.4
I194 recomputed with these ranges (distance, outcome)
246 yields 66.92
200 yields 64.17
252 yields 72.38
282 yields 64.32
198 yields 67.89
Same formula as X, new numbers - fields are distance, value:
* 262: 60.6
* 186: 67.5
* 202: 63.89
